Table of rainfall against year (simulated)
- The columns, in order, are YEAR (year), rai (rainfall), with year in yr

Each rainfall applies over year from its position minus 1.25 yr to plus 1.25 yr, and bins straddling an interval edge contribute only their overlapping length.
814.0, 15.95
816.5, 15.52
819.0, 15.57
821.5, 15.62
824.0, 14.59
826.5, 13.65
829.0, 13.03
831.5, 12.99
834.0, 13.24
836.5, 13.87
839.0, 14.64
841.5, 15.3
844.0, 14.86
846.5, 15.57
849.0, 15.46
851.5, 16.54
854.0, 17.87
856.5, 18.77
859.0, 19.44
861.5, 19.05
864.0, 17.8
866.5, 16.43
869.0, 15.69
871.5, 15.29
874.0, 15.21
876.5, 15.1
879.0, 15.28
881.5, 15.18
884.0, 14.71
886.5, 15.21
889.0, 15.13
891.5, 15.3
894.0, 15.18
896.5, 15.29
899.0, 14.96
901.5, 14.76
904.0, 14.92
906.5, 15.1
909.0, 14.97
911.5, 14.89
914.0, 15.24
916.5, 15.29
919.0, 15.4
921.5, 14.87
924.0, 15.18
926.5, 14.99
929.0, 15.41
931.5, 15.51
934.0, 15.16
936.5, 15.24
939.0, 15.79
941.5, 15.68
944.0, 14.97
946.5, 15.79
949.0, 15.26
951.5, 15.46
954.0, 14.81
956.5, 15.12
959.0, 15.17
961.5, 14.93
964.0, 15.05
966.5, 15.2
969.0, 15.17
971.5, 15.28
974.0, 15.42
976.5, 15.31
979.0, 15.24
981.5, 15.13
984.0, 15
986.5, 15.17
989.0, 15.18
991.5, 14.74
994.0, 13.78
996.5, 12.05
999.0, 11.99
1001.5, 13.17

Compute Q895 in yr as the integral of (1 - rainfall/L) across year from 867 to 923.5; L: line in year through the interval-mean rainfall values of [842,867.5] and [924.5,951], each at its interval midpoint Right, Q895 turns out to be 3.9 yr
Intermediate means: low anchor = 17.1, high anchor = 15.4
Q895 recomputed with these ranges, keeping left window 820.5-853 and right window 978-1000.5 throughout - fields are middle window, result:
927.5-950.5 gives -1.7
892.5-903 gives -0.4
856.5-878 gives -3.5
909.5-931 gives -1.2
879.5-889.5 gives -0.4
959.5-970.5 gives -0.6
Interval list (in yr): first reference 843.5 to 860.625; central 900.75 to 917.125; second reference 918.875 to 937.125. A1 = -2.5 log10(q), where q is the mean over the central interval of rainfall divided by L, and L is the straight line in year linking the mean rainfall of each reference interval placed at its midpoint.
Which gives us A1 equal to 0.046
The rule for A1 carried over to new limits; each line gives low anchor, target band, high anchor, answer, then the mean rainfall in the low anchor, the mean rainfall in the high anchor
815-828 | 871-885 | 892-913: -0.009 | 15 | 15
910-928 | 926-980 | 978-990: -0.010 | 15.1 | 15.1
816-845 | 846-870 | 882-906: -0.181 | 14.4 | 15.1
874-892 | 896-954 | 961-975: -0.004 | 15.1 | 15.2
